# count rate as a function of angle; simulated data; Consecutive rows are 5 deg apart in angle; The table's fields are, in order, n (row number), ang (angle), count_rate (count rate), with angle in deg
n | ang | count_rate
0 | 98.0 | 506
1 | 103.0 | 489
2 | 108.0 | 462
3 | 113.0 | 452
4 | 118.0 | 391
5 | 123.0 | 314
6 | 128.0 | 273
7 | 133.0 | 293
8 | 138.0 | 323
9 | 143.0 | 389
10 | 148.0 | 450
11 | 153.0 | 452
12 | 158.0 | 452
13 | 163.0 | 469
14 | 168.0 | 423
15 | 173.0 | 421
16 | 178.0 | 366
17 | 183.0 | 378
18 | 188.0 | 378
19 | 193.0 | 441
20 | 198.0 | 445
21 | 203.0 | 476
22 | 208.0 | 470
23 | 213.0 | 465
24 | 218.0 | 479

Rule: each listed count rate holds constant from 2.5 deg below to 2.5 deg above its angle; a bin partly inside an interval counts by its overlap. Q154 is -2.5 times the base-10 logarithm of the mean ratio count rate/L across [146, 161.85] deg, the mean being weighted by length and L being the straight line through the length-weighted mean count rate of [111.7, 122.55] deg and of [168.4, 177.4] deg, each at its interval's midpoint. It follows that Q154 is -0.12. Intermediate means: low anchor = 398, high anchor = 410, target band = 453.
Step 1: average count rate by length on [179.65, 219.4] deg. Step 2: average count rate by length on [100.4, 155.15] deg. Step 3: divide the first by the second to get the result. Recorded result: 1.13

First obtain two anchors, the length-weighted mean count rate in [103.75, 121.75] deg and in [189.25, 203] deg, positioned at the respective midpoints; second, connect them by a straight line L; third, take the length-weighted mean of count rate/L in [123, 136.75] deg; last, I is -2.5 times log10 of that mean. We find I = 0.43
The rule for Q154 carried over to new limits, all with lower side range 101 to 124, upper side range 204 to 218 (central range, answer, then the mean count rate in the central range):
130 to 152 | 0.195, 368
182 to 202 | 0.110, 418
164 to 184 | 0.127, 404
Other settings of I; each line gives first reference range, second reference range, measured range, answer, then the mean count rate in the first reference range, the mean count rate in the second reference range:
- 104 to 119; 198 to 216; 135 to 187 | 0.116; 445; 467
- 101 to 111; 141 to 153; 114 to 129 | 0.309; 474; 428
